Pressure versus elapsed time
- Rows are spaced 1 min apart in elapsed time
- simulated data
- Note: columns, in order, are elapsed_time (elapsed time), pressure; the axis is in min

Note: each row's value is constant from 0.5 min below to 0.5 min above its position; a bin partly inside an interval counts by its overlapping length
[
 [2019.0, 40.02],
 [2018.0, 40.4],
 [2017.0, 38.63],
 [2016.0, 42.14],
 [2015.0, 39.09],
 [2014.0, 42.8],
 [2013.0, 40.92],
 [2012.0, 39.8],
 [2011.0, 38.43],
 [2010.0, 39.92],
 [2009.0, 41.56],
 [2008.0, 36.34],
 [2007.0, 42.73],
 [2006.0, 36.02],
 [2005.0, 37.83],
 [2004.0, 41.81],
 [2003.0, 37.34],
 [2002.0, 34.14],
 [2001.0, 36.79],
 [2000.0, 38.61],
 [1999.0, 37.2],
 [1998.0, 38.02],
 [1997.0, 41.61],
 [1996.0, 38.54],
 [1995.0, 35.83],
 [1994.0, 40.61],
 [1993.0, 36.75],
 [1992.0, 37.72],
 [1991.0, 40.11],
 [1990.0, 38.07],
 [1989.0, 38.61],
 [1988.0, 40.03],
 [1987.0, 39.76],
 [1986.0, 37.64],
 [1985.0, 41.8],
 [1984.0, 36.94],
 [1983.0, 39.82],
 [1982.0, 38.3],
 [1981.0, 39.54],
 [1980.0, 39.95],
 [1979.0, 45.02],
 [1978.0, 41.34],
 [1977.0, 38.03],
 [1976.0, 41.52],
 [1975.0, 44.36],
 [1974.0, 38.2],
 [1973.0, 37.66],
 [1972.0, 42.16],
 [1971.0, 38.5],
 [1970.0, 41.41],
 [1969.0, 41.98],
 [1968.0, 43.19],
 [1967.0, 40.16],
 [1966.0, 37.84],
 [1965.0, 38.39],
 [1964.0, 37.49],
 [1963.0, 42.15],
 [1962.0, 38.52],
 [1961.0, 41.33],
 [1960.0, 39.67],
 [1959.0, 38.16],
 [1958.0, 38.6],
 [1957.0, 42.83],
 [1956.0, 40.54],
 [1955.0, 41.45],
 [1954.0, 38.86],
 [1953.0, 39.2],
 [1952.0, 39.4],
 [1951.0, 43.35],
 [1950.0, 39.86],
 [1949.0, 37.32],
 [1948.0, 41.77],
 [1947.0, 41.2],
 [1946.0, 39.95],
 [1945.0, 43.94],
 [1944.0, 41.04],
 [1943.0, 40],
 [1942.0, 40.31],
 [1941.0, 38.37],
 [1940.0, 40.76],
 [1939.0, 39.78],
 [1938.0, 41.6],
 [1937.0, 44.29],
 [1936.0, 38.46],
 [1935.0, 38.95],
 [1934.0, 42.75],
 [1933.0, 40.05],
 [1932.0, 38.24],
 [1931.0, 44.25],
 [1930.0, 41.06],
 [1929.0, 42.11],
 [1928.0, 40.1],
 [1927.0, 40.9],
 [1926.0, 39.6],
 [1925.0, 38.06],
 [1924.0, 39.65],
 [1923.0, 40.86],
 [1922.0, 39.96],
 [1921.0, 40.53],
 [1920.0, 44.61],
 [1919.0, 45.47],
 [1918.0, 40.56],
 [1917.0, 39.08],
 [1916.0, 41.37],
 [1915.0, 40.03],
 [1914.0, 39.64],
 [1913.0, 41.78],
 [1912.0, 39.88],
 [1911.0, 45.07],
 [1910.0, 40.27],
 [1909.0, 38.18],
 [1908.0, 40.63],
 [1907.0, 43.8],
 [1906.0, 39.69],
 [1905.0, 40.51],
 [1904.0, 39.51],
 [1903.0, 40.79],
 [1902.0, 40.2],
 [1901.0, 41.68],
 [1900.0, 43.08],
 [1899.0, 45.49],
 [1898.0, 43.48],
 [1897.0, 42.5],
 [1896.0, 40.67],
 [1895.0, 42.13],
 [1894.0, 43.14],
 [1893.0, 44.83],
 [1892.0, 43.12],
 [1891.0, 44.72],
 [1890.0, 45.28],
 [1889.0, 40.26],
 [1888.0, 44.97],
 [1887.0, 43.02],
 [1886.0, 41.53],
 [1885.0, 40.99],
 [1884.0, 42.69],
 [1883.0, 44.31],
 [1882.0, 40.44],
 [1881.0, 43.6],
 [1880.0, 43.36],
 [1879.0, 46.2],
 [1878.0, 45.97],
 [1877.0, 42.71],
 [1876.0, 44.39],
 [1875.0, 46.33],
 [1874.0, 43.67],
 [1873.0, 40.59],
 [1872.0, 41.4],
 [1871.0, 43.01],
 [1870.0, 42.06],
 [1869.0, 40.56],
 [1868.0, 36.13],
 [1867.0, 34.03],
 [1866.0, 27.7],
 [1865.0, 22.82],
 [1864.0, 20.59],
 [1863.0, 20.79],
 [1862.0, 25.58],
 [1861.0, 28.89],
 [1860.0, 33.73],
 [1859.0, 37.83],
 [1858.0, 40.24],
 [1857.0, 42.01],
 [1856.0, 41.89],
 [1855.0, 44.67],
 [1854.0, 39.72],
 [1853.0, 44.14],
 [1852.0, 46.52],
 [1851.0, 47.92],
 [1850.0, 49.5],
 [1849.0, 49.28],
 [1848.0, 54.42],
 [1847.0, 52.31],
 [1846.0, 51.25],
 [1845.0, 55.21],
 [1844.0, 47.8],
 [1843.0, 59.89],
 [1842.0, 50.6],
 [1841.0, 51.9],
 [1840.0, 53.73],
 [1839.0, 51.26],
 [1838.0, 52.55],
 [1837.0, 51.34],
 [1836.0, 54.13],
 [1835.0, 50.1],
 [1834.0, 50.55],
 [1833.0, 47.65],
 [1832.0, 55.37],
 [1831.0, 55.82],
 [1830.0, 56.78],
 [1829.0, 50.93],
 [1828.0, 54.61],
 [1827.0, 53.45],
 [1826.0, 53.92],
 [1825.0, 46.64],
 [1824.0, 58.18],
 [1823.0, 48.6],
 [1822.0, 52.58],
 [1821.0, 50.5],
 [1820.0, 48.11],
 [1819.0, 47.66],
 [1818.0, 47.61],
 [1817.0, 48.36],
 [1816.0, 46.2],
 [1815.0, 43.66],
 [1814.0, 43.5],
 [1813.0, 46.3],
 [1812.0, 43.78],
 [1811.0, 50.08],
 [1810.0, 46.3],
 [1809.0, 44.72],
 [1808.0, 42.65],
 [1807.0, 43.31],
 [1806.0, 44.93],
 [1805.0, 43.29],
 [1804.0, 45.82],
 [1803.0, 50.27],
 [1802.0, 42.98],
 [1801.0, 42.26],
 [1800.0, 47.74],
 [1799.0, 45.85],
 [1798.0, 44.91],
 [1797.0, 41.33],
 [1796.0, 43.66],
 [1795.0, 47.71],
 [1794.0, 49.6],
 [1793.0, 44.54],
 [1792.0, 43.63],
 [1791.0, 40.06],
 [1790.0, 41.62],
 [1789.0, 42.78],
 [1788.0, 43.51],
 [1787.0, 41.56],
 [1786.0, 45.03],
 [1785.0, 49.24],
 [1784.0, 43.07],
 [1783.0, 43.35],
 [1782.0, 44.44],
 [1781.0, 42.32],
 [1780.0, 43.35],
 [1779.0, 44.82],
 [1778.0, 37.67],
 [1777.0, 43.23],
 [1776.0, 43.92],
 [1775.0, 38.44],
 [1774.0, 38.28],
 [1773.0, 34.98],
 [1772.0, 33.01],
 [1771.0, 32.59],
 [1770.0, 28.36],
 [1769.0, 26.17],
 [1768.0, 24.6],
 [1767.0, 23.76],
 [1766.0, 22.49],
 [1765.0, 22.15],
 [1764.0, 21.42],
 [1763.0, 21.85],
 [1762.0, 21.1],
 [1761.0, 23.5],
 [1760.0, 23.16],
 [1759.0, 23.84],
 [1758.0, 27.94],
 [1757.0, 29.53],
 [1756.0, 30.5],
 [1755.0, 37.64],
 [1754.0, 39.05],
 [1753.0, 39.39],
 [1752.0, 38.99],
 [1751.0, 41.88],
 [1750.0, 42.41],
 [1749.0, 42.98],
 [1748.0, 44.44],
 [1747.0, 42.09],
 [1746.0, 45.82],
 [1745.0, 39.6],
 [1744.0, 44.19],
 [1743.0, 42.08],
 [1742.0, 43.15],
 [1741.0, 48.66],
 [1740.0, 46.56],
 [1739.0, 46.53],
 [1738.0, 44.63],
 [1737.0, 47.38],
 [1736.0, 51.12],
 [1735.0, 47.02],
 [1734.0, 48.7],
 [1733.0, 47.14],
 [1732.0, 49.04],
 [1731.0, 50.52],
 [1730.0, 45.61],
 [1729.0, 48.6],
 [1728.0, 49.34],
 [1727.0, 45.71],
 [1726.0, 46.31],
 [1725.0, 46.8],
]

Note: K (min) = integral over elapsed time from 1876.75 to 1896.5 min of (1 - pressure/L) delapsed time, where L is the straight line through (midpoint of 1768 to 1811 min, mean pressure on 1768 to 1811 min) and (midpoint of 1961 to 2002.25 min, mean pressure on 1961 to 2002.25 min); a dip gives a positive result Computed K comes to -1.16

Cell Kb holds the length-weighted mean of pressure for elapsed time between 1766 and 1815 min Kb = 41.7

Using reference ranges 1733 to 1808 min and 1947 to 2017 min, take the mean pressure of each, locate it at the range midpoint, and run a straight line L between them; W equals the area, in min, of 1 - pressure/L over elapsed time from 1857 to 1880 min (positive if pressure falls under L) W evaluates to 1.6 min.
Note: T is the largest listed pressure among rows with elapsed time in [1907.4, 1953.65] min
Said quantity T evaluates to 45.47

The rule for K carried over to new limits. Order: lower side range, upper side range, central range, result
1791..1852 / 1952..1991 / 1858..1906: 5.7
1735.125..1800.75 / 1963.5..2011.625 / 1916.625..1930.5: -0.6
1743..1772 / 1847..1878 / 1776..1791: -4.0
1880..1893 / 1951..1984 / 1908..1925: 0.4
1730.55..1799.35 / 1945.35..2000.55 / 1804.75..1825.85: -4.2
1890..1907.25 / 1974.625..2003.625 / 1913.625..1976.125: 0.3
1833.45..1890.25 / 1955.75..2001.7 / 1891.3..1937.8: 0.3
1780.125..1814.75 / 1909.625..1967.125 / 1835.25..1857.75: -3.3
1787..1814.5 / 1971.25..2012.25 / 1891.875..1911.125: 0.0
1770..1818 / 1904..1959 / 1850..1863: 1.0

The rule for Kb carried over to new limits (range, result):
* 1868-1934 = 41.9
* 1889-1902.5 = 43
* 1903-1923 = 41.1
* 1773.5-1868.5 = 45.2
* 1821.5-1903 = 44.6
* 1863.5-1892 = 40.5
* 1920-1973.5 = 40.4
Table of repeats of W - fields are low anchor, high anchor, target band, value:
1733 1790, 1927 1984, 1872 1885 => -1.3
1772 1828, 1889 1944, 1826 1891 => -1.8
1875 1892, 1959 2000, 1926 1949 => 0.3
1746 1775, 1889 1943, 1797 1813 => -5.0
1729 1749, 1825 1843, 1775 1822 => 5.0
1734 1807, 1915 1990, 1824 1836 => -3.9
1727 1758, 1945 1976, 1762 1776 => 4.7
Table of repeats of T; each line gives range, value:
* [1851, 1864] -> 47.92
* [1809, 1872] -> 59.89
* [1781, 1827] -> 58.18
